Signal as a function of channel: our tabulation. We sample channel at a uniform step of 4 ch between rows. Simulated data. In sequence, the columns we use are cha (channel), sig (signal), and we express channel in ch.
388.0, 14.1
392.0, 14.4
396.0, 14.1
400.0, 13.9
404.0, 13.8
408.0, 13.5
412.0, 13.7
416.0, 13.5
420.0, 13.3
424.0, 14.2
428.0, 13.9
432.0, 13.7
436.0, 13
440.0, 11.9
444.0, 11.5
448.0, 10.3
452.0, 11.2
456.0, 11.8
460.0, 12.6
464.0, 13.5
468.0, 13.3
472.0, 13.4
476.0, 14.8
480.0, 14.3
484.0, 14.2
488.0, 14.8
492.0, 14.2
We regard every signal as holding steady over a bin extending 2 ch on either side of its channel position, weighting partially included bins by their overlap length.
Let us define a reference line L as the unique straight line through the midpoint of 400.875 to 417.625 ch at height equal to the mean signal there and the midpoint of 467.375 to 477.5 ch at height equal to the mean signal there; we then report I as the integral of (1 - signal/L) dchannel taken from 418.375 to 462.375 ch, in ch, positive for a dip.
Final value 4.0 ch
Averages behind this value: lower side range 13.6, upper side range 13.9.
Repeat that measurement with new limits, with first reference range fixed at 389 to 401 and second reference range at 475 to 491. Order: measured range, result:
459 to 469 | 0.9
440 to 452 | 2.7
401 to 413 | 0.4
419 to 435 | 0.6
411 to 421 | 0.5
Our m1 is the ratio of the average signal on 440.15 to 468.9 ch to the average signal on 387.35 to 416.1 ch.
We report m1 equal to 0.9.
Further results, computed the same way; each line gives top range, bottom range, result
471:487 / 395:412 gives 1.03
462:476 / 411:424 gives 1.00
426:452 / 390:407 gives 0.88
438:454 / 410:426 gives 0.82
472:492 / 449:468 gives 1.17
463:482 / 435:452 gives 1.20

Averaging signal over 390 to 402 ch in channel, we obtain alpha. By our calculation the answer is 14.1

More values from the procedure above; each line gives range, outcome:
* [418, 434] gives 13.8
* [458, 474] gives 13.2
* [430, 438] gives 13.3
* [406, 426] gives 13.6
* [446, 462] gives 11.5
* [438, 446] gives 11.7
